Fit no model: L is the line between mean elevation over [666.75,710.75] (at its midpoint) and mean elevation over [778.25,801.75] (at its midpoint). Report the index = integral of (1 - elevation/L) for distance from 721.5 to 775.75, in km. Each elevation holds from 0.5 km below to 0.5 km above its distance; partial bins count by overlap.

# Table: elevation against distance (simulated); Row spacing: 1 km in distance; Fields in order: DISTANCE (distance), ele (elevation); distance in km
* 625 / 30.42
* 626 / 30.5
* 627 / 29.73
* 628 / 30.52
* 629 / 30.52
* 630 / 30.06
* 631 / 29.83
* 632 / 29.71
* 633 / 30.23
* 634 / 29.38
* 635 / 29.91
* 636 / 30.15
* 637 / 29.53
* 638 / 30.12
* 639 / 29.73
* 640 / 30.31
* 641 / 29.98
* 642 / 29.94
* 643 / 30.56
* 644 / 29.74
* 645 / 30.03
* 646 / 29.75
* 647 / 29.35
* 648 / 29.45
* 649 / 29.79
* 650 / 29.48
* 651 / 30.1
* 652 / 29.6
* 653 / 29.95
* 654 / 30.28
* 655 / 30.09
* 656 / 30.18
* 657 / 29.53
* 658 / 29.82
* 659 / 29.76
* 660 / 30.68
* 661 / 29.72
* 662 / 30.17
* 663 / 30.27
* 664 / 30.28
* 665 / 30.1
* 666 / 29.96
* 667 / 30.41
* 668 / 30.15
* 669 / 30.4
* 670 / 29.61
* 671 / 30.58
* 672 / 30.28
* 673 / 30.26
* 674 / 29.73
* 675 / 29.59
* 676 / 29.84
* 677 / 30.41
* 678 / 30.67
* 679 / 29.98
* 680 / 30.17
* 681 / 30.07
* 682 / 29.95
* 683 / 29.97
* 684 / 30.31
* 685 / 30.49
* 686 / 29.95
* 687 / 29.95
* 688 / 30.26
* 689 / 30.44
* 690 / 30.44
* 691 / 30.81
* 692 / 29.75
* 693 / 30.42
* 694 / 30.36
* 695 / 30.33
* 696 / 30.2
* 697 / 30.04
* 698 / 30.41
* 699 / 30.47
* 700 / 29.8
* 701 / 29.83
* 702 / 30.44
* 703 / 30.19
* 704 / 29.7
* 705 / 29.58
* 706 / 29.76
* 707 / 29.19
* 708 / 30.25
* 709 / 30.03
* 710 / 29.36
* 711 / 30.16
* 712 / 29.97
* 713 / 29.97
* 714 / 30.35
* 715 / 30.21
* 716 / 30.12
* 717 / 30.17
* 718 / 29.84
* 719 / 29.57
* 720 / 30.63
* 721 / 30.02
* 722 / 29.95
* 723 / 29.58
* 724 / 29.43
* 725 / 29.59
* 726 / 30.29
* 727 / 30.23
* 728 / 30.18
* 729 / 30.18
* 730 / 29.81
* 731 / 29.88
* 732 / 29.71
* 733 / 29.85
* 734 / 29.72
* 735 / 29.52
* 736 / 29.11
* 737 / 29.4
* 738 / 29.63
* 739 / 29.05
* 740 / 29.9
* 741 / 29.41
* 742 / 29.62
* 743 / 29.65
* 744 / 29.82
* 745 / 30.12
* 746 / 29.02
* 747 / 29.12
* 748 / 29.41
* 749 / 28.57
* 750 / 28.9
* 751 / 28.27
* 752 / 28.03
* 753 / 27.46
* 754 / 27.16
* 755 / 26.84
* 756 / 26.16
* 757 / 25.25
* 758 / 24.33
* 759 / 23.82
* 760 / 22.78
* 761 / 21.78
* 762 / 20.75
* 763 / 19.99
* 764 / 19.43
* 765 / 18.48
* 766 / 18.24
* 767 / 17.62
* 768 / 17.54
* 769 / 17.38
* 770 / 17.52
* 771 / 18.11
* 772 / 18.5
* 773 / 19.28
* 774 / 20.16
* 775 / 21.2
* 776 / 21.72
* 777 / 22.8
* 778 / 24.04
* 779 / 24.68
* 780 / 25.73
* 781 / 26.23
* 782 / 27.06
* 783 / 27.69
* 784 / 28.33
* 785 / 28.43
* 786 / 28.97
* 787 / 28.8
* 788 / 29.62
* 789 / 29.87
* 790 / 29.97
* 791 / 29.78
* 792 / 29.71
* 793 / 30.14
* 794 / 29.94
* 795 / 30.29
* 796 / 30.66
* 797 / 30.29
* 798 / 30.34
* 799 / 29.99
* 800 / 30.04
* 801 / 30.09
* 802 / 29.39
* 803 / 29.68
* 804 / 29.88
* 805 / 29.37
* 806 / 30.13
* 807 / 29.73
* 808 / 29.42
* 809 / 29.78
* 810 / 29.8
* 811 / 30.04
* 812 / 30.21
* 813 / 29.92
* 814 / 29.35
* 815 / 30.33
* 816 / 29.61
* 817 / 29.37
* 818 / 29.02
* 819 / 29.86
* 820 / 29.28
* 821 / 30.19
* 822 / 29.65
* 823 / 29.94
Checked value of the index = 6.4 km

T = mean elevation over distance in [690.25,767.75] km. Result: 28.4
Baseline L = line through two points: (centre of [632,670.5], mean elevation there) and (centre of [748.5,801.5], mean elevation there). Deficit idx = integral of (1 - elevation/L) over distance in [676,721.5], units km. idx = -3.2 km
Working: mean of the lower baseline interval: 30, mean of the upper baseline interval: 25.3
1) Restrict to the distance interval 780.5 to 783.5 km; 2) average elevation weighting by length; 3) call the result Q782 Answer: 27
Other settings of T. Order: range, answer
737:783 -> 24.5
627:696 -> 30.1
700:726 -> 29.9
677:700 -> 30.2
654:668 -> 30.1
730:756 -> 29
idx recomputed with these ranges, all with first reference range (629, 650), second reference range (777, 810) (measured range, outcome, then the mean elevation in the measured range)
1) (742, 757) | 0.4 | 28.4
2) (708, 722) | -0.3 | 30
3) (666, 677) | -0.2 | 30.1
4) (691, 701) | -0.2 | 30.2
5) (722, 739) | -0.2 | 29.7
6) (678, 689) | -0.2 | 30.2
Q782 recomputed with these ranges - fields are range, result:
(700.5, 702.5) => 30.1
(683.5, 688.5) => 30.2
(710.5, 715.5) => 30.1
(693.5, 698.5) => 30.3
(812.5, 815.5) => 29.9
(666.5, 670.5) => 30.1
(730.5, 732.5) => 29.8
